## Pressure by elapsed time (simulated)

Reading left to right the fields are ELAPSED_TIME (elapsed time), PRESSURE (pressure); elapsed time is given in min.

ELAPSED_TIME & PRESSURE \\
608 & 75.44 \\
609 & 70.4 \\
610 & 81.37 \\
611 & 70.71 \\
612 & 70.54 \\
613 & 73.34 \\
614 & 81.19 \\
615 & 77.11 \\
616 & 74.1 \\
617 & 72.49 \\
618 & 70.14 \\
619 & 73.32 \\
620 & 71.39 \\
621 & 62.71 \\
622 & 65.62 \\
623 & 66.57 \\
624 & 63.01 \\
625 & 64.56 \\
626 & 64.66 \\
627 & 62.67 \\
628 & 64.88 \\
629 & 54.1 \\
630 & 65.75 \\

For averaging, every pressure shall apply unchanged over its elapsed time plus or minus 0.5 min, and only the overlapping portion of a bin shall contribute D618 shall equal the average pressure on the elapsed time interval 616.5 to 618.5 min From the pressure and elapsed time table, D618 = 71.3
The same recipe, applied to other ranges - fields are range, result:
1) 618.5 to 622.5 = 68.3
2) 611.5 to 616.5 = 75.3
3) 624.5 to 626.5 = 64.6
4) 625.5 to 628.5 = 64.1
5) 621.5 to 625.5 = 64.9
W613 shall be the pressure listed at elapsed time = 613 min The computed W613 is 73.34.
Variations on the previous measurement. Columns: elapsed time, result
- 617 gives 72.49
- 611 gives 70.71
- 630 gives 65.75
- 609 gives 70.4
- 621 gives 62.71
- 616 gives 74.1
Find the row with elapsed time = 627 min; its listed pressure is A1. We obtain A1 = 62.67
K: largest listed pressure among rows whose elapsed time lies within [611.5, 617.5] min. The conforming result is 81.19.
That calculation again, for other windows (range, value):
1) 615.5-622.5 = 74.1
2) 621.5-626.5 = 66.57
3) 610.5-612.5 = 70.71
